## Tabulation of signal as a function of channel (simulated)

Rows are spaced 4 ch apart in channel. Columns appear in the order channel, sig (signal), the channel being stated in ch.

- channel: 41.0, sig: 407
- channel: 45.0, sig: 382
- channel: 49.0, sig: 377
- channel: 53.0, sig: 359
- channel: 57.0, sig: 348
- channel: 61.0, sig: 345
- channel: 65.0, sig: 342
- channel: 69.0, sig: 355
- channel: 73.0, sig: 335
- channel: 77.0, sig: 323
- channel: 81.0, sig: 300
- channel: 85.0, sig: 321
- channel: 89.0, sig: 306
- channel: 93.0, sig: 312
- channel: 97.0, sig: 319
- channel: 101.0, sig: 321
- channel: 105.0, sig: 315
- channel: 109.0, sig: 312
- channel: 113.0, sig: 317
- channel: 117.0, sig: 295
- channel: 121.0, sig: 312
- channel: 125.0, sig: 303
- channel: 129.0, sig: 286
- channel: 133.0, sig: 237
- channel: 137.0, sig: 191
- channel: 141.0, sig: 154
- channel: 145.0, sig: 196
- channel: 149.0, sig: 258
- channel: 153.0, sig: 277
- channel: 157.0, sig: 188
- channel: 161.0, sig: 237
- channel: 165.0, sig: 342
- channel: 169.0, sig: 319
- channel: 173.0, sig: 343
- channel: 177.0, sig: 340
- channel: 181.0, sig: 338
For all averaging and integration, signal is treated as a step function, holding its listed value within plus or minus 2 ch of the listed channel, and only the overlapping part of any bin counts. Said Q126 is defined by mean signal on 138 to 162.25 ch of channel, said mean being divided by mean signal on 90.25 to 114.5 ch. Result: 0.69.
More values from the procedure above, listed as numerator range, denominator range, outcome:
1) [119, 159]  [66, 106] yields 0.75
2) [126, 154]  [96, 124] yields 0.73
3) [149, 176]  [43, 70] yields 0.79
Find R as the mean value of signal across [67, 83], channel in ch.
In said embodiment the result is 328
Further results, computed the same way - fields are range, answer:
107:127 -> 308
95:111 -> 317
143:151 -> 227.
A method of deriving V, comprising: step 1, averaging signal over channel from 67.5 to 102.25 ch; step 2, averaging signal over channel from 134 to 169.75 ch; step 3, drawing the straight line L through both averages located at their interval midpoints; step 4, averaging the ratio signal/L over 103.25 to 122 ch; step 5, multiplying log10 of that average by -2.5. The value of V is -0.087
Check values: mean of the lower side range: 321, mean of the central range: 310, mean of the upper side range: 237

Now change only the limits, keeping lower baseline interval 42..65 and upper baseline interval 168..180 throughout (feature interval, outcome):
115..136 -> 0.22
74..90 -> 0.14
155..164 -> 0.43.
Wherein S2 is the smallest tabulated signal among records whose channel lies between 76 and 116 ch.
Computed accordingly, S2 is 300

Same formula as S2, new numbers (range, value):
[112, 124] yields 295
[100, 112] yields 312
